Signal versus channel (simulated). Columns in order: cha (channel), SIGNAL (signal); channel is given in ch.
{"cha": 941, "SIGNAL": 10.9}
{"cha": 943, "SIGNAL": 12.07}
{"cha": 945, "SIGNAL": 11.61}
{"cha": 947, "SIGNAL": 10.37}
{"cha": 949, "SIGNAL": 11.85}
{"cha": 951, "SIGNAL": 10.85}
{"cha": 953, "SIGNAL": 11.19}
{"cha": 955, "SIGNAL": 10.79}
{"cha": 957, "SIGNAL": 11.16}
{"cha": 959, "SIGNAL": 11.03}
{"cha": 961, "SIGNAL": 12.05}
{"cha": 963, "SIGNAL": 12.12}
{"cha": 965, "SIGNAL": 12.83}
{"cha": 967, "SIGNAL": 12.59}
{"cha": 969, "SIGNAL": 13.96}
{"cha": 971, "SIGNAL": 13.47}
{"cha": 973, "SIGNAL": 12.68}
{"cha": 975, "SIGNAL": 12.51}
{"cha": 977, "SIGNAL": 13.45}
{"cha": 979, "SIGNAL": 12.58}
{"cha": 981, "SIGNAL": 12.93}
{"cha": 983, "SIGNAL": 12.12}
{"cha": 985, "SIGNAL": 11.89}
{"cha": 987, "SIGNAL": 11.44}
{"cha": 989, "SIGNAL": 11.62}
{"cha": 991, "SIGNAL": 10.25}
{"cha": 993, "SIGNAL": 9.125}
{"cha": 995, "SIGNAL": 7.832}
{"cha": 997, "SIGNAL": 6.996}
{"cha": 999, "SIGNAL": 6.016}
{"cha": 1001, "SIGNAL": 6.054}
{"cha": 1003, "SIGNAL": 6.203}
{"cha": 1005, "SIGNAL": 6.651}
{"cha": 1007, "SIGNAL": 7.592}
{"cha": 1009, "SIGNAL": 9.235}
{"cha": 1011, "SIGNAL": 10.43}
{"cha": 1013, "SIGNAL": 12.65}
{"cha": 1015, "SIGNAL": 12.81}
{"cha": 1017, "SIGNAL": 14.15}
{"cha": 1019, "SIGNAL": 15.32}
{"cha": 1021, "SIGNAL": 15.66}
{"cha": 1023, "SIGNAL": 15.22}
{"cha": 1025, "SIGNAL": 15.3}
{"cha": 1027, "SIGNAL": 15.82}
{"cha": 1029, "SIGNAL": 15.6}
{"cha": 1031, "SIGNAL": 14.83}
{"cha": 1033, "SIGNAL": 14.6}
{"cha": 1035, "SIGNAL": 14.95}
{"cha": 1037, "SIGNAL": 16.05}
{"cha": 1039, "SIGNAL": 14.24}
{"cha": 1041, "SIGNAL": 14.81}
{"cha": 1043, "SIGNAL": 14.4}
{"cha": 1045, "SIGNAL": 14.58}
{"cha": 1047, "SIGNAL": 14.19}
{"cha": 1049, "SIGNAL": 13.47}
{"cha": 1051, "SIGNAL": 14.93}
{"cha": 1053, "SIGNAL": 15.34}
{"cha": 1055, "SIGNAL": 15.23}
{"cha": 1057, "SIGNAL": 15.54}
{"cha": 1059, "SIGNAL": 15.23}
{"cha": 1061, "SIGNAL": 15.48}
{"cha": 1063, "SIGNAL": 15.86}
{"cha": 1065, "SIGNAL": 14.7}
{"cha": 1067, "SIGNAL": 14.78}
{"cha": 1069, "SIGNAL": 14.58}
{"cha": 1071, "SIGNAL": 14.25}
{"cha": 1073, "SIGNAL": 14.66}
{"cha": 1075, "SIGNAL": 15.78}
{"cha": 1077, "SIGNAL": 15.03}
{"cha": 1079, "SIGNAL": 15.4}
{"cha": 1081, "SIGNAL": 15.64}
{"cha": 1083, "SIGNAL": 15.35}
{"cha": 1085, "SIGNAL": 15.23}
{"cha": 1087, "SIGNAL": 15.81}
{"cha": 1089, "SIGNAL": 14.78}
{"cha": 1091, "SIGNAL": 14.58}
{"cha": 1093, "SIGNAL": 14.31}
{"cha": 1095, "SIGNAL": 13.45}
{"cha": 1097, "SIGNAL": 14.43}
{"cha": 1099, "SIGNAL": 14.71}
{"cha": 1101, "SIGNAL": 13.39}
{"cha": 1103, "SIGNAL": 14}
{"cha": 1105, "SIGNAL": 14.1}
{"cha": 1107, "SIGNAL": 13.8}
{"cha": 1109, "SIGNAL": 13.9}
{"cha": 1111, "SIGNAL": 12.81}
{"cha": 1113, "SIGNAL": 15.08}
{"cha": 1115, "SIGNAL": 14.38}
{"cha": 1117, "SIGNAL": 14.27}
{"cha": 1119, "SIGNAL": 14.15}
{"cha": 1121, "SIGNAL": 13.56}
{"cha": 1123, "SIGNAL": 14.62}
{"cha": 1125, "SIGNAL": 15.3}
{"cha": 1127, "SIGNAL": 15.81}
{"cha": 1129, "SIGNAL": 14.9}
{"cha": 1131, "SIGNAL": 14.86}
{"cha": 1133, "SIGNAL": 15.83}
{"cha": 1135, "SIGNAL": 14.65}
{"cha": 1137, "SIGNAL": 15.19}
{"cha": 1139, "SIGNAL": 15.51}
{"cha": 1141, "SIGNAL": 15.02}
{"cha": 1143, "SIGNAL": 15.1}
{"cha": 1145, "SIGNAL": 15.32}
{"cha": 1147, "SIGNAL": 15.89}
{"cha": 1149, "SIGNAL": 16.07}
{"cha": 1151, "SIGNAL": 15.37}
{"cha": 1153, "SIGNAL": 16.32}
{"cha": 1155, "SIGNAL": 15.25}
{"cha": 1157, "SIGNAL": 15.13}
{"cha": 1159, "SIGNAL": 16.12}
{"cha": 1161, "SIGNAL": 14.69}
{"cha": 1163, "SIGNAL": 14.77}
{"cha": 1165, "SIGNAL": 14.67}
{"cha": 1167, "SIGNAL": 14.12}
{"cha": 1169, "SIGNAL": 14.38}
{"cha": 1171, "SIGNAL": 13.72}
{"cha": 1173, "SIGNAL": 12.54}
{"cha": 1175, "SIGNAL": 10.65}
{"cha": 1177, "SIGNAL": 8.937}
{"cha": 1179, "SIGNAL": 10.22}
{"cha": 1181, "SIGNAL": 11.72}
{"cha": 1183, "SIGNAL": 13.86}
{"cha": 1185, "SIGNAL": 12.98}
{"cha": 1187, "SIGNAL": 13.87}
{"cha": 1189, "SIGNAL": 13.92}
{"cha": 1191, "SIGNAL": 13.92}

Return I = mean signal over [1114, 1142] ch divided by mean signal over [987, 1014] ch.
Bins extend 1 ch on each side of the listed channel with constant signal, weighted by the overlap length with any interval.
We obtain 1.7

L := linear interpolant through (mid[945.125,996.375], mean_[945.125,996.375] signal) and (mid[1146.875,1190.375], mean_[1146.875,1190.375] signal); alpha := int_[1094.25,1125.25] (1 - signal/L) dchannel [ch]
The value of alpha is -2.1 ch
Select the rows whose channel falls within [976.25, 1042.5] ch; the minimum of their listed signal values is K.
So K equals 6.016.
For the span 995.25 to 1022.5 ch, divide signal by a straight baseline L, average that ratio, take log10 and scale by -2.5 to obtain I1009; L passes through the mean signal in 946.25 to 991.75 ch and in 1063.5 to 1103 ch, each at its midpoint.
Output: 0.29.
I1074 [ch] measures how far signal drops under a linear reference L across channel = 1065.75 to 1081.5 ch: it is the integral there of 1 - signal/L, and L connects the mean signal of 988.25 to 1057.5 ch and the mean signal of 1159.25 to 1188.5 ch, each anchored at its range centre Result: -2.9 ch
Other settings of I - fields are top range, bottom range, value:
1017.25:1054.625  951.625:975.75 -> 1.23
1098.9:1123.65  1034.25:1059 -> 0.95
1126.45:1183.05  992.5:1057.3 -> 1.14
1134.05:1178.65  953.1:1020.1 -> 1.31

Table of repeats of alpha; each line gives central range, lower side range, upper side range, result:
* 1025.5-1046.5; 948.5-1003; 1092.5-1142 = -4.13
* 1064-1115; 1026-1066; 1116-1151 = 1.54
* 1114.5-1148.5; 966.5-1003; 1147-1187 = -4.49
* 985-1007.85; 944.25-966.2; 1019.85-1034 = 8.82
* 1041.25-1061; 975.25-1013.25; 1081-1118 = -4.11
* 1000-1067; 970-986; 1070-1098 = 1.64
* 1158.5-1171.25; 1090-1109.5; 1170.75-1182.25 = -3.29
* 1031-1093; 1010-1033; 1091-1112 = -3.66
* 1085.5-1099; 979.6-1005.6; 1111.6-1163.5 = -1.35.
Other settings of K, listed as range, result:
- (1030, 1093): 13.47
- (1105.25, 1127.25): 12.81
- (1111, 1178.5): 8.937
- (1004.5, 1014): 6.651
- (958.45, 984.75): 11.03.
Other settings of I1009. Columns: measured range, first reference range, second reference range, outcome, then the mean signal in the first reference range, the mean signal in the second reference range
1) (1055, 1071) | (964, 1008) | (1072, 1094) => -0.070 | 10.5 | 15.1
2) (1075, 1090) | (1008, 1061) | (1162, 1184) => -0.114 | 14.4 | 12.7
